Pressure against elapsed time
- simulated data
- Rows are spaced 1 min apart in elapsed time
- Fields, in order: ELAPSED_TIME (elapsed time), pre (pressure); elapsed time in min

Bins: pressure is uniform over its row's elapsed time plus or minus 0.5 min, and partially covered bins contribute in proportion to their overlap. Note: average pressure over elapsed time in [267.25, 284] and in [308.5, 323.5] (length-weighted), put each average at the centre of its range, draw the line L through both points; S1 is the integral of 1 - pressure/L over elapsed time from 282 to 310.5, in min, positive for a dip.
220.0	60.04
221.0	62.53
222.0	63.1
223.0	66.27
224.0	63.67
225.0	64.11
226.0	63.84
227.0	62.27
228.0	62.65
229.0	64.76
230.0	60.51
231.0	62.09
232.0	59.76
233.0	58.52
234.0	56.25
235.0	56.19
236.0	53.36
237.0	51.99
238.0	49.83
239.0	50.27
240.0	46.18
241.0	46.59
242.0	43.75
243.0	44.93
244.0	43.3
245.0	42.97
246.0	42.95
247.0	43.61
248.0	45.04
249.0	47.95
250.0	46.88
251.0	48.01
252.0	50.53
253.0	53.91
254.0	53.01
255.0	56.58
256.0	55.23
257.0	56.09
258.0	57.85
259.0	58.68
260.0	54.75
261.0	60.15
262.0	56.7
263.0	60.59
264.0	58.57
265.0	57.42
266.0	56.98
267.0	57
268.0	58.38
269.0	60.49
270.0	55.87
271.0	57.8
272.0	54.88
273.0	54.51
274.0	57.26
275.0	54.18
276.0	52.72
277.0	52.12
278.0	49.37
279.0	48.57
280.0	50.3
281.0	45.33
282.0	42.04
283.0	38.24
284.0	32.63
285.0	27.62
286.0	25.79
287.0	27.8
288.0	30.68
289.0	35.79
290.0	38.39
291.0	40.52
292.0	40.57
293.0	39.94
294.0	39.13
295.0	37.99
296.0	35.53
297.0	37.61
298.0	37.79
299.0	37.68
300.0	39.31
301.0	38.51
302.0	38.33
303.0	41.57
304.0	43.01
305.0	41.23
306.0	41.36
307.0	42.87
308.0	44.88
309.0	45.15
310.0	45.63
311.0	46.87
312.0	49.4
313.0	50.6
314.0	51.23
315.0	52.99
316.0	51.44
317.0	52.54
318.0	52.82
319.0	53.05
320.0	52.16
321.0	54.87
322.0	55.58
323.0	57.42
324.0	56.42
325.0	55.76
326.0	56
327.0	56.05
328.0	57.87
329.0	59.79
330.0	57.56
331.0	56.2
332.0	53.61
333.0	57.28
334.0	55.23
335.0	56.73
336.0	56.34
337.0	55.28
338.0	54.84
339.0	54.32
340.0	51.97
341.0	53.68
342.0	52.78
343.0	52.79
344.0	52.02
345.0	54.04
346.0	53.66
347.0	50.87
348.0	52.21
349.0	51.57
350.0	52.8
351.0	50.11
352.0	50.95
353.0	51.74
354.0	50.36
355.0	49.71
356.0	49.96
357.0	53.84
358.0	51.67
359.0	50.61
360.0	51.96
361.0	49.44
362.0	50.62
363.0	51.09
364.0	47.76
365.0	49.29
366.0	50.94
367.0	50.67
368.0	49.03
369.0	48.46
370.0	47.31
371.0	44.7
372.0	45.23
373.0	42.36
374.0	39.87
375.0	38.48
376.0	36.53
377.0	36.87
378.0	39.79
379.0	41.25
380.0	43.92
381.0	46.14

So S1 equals 7.39 min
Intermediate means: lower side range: 51.5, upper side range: 51.5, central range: 38.1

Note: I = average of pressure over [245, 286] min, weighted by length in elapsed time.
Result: 51.3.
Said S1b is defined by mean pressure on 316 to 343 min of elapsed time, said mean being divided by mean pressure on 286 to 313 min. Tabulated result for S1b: 1.38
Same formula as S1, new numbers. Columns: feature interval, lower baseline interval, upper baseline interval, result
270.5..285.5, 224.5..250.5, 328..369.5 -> 1.38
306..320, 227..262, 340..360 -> 0.84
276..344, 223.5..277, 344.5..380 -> 5.23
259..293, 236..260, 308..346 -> 1.73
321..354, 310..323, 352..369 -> -2.04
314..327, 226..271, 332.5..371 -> -0.42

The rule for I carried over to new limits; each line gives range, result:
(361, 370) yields 49.6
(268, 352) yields 48.4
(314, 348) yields 54.6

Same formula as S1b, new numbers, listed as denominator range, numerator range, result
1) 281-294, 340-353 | 1.47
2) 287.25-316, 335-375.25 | 1.21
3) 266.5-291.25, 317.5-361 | 1.17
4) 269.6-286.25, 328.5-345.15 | 1.16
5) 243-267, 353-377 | 0.91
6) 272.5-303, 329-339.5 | 1.37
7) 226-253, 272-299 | 0.80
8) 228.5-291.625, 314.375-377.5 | 1.03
